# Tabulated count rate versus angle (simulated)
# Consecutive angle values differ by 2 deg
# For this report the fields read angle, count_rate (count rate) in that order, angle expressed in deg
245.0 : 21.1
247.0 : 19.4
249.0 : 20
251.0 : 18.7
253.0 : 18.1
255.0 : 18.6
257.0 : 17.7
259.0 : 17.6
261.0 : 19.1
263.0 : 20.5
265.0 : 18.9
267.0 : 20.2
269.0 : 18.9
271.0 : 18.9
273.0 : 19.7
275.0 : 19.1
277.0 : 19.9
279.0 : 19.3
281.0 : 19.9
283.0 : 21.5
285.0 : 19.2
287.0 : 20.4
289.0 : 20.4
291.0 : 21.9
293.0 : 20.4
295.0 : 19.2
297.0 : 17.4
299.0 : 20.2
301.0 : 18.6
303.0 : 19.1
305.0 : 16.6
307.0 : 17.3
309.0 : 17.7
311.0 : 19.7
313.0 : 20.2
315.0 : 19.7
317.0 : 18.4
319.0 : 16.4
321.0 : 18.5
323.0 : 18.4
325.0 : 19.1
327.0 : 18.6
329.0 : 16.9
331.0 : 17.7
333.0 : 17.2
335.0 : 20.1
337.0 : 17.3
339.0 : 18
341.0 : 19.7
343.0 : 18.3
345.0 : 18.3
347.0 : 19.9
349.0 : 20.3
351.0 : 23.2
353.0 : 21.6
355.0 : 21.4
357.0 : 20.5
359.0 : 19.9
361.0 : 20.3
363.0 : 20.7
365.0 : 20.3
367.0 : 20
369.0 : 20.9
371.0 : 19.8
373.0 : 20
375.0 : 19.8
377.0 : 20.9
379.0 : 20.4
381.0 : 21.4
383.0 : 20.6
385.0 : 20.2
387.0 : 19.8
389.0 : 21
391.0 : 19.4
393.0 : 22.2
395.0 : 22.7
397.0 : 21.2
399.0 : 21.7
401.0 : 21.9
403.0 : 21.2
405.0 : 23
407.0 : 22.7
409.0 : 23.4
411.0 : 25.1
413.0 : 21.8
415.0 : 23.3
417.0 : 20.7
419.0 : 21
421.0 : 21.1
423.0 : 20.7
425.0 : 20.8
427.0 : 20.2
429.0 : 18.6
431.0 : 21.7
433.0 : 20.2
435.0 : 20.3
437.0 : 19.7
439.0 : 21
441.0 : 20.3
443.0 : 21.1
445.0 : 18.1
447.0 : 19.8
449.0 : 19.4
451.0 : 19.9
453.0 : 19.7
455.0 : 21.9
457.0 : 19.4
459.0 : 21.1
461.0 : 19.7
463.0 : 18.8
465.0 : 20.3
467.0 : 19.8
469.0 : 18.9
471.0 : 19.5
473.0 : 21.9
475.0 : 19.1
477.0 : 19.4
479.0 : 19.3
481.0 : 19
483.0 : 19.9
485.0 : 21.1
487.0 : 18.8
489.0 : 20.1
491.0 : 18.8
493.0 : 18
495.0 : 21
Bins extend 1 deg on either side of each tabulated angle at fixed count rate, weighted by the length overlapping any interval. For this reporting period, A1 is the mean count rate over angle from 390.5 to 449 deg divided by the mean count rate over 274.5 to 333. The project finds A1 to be 1.12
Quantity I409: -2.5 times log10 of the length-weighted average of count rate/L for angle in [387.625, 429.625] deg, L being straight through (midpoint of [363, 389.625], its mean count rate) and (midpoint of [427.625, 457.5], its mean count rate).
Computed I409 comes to -0.07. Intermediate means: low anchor 20.4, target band 21.6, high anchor 20.1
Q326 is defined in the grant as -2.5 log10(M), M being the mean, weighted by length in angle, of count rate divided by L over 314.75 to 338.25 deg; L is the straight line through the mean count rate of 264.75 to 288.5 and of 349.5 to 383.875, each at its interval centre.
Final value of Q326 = 0.12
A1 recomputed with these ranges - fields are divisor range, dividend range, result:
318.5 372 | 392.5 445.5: 1.10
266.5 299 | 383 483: 1.04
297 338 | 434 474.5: 1.09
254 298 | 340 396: 1.05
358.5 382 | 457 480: 0.97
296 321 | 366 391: 1.10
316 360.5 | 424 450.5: 1.05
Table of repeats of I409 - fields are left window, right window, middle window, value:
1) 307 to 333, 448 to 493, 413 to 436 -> -0.081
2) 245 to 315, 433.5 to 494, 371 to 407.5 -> -0.078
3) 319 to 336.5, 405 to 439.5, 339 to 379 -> -0.056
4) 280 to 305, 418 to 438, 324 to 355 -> 0.045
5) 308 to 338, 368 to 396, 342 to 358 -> -0.055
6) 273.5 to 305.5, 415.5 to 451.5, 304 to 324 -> 0.083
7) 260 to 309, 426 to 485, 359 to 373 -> -0.033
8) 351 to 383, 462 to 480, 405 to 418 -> -0.133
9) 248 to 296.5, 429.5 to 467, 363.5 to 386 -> -0.030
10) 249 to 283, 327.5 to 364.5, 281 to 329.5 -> 0.017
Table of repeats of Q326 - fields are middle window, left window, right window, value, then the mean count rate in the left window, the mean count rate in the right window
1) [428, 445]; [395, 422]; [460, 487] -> 0.05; 22.2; 19.7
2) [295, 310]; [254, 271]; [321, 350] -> 0.03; 18.9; 18.6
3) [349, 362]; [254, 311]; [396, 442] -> -0.04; 19.2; 21.4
